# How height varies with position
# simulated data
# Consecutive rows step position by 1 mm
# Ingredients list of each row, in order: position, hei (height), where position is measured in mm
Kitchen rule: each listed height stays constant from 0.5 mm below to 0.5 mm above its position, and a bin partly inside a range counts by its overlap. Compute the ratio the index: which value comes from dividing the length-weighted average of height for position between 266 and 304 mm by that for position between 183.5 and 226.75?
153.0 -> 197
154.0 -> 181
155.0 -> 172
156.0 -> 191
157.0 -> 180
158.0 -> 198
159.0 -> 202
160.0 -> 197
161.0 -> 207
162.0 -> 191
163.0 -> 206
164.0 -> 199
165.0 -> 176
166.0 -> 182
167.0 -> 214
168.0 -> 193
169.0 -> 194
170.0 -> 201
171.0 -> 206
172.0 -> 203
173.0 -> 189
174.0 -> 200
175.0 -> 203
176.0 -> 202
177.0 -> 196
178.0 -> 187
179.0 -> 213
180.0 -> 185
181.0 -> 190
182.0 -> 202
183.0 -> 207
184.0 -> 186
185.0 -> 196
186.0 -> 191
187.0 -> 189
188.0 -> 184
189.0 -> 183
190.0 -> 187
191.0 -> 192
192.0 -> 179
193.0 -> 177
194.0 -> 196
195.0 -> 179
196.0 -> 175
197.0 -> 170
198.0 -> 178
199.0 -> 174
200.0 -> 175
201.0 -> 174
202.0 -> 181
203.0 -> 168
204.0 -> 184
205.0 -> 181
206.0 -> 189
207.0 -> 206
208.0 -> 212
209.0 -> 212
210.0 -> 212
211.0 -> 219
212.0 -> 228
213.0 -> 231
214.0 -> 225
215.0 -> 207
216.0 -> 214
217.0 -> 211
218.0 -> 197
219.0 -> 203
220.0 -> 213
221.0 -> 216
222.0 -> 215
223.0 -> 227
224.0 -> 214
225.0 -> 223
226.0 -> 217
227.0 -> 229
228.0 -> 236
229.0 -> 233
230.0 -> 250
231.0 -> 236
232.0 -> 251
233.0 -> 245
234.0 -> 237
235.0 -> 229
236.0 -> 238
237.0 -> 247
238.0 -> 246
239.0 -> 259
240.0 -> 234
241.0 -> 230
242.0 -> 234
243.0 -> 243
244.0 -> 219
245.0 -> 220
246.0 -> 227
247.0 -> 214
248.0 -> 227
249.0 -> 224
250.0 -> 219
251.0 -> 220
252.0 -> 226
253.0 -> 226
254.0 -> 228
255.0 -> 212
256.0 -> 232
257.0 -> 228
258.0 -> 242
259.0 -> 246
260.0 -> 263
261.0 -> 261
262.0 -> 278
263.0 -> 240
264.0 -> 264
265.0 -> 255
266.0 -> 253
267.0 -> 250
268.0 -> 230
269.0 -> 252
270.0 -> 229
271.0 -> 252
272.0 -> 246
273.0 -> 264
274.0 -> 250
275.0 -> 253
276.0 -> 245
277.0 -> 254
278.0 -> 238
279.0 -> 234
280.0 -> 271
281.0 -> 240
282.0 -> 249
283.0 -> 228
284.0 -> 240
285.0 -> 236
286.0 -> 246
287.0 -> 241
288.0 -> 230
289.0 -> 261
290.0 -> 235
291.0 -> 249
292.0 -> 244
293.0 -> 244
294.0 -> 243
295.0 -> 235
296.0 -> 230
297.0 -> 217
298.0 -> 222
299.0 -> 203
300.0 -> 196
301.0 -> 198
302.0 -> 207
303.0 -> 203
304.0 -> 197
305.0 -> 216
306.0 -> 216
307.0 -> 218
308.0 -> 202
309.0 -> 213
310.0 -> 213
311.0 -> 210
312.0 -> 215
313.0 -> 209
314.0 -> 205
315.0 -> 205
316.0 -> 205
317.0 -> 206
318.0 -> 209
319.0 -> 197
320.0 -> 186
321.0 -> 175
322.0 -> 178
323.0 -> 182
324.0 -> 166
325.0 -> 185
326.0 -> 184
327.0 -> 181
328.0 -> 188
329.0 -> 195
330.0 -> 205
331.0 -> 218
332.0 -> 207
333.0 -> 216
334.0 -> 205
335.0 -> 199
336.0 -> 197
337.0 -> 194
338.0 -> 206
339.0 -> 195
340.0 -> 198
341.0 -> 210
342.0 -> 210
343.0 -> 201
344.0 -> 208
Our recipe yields 1.2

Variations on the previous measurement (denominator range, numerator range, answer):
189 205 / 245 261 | 1.28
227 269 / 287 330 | 0.88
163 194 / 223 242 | 1.22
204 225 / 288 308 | 1.05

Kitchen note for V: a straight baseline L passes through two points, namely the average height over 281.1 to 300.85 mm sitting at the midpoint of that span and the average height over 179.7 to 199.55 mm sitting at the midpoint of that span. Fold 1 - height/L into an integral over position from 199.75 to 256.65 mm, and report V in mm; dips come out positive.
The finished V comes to -4.37 mm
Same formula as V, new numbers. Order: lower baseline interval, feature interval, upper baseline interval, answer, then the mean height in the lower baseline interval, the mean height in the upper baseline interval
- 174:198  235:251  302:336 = -3.1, 190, 200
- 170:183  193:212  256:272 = 2.2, 198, 249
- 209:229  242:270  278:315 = -1.9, 218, 225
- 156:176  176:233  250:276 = 3.5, 197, 244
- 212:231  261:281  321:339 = -4.0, 221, 194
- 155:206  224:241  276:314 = -2.5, 190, 227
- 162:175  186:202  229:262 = 2.2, 197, 235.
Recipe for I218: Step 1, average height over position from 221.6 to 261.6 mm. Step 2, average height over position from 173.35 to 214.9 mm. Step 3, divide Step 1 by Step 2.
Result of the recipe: 1.2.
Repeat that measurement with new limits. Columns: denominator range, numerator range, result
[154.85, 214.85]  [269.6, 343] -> 1.12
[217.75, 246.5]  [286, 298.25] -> 1.03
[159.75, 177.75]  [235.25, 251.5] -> 1.17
